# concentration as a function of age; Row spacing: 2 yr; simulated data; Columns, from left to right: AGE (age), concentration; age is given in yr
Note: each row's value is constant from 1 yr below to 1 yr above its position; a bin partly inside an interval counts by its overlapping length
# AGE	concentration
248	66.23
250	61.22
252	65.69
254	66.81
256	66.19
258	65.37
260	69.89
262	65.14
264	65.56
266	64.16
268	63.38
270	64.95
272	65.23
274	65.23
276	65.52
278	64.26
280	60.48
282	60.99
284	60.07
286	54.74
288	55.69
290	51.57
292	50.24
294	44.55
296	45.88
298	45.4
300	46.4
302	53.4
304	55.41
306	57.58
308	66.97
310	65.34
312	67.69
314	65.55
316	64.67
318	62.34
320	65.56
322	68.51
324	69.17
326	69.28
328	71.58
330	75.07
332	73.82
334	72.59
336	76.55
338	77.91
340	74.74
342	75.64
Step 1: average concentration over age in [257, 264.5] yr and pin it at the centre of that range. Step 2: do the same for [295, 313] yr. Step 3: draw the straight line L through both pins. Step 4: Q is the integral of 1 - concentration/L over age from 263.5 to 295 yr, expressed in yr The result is 1.3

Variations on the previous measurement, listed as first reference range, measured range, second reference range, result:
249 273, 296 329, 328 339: 4.8 yr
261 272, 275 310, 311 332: 5.7 yr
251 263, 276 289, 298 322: 0.8 yr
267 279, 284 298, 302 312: 2.7 yr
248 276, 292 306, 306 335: 3.7 yr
